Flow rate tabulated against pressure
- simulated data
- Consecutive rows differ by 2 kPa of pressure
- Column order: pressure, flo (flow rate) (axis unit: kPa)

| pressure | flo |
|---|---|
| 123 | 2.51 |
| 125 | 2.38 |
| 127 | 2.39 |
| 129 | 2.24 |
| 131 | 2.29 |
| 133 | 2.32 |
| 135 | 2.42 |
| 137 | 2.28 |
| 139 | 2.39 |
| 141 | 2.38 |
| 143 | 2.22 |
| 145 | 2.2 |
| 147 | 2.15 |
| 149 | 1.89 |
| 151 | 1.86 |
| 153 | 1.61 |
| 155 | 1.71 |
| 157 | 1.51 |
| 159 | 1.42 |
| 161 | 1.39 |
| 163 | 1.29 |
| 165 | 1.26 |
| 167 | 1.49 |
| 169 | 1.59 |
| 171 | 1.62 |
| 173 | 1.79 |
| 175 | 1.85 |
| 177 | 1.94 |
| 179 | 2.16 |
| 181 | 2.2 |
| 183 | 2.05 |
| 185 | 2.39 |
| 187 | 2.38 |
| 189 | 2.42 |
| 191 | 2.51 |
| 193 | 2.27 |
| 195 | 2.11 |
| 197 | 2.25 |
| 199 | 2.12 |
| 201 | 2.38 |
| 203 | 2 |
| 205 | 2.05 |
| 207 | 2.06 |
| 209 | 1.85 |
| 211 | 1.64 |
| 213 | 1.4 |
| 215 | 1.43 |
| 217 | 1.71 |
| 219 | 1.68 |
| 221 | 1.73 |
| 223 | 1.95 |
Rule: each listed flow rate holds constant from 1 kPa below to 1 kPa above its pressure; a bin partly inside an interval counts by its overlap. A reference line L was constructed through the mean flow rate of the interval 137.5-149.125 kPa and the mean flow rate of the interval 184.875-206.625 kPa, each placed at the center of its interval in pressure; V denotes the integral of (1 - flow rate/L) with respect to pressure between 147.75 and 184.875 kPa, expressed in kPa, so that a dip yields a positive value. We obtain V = 8.6 kPa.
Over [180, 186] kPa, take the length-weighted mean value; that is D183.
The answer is 2.21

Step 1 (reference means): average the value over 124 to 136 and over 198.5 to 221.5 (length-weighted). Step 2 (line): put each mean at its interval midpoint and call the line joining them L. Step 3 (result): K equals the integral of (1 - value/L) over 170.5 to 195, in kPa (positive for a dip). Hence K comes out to -1.72 kPa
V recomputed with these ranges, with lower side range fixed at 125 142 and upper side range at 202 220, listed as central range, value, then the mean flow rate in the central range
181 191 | -1.9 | 2.32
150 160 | 2.6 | 1.62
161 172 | 3.4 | 1.44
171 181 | 0.4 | 1.93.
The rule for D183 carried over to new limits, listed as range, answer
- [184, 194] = 2.39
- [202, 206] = 2.02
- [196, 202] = 2.25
